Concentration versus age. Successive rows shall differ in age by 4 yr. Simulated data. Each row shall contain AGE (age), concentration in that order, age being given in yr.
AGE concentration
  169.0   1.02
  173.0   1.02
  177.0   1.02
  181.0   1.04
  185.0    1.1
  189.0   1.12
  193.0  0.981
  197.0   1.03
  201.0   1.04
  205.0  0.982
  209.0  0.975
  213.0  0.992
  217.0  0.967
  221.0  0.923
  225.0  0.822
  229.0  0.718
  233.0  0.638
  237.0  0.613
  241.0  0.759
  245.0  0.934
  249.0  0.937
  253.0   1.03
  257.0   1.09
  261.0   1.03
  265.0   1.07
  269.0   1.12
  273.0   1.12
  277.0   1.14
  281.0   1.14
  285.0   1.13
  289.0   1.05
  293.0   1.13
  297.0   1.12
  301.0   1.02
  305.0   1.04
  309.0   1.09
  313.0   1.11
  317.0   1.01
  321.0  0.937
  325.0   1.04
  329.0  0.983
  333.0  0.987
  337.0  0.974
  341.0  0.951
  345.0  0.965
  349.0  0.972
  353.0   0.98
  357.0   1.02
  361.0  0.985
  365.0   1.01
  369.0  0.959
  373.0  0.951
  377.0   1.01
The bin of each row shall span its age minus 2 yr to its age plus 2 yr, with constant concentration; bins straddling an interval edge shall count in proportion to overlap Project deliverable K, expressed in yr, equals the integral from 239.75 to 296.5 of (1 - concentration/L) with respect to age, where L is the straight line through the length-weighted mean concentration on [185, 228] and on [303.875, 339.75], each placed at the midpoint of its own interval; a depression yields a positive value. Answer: -3.00 yr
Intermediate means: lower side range 0.982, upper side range 1.02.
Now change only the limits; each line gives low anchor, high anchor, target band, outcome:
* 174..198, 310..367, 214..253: 7.7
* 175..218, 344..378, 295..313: -1.4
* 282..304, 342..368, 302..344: 1.2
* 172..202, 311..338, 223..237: 4.4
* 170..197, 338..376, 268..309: -3.9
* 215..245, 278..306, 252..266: -1.9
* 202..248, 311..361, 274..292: -3.7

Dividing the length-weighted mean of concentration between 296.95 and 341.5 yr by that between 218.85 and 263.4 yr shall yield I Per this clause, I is 1.18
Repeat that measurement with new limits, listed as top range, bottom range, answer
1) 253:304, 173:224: 1.08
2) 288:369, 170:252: 1.09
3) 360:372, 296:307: 0.93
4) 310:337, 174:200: 0.97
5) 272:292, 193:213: 1.11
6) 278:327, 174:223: 1.05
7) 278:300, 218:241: 1.47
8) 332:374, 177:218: 0.96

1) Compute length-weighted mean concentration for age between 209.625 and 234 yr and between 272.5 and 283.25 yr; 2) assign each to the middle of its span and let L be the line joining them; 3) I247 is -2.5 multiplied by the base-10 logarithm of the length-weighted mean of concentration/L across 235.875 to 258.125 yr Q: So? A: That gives 0.10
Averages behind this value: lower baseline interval 0.859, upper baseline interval 1.14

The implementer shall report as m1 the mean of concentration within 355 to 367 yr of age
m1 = 1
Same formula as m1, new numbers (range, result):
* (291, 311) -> 1.08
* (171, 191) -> 1.06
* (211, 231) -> 0.884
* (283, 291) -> 1.09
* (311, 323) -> 1.02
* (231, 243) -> 0.67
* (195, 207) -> 1.02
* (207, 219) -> 0.978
